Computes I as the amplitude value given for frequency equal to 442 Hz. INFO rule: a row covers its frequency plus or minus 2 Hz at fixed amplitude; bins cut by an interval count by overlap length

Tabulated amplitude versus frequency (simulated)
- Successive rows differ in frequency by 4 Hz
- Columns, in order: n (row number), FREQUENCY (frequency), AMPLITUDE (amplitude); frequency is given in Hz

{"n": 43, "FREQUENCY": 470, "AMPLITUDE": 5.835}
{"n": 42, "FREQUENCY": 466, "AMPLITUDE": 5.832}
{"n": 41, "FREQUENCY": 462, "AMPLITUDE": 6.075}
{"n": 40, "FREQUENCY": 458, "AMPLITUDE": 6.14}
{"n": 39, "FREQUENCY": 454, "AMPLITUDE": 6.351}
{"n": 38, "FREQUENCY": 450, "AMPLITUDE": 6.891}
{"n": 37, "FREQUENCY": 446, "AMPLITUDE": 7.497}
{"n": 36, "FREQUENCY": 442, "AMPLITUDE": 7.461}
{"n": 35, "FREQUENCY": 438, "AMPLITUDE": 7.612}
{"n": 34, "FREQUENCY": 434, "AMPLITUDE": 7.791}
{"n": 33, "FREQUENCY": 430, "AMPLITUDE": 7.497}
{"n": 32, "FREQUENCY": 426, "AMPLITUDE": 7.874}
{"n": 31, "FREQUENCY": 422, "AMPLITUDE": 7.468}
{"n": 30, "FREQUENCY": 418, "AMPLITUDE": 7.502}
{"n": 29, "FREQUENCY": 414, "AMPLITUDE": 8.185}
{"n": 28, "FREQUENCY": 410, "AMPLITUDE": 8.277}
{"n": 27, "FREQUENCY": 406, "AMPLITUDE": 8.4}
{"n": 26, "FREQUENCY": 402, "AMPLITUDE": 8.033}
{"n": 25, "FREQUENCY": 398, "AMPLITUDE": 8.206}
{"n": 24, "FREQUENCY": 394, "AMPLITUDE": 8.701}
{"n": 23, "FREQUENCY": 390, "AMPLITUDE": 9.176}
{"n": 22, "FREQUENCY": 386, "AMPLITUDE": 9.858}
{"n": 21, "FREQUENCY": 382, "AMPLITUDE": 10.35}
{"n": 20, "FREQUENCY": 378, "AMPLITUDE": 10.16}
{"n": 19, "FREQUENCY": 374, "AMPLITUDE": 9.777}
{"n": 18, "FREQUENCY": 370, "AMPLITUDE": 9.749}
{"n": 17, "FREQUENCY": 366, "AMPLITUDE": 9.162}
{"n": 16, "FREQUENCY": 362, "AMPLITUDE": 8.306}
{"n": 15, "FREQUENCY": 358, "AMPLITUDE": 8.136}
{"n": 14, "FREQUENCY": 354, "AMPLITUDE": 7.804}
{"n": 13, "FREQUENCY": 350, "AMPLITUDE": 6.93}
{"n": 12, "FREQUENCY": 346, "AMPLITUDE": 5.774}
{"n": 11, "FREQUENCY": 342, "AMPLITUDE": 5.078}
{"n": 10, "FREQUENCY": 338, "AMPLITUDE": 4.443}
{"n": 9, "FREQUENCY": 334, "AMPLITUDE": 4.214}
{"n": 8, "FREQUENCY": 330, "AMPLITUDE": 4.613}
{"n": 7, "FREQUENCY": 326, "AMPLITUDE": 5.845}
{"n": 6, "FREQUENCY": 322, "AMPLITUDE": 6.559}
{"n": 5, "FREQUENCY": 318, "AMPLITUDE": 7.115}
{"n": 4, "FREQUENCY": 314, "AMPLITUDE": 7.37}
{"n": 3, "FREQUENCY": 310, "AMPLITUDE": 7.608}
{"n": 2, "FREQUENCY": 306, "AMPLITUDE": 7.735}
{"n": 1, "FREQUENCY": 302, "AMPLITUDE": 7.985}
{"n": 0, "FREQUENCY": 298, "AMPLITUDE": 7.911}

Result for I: 7.461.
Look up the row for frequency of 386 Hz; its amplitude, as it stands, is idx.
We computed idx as 9.858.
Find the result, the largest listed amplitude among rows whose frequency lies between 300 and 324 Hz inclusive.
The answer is 7.985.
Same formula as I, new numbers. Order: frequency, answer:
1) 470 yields 5.835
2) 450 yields 6.891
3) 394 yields 8.701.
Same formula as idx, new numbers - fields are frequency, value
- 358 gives 8.136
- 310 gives 7.608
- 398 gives 8.206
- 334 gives 4.214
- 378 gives 10.16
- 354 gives 7.804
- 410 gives 8.277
